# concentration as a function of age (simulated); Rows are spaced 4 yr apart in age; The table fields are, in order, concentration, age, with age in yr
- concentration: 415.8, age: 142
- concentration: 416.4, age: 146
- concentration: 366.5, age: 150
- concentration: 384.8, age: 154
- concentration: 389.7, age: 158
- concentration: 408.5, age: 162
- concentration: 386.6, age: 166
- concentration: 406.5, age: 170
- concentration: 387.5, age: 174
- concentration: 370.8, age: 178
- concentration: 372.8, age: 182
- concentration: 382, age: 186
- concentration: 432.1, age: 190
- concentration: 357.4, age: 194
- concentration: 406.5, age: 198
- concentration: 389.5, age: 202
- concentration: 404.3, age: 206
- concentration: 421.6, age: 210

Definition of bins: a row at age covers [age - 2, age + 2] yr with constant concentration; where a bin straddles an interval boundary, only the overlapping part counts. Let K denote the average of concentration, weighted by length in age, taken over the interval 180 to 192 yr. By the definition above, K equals 396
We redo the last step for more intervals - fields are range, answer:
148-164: 387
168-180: 388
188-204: 396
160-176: 397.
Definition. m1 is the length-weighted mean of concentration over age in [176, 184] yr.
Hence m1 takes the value 372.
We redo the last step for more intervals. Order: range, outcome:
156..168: 395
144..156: 389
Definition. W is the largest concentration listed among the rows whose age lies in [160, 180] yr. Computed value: 408.5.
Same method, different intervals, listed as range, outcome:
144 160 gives 416.4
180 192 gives 432.1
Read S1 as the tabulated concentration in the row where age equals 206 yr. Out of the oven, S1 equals 404.3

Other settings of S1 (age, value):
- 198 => 406.5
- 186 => 382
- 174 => 387.5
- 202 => 389.5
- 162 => 408.5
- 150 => 366.5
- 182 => 372.8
